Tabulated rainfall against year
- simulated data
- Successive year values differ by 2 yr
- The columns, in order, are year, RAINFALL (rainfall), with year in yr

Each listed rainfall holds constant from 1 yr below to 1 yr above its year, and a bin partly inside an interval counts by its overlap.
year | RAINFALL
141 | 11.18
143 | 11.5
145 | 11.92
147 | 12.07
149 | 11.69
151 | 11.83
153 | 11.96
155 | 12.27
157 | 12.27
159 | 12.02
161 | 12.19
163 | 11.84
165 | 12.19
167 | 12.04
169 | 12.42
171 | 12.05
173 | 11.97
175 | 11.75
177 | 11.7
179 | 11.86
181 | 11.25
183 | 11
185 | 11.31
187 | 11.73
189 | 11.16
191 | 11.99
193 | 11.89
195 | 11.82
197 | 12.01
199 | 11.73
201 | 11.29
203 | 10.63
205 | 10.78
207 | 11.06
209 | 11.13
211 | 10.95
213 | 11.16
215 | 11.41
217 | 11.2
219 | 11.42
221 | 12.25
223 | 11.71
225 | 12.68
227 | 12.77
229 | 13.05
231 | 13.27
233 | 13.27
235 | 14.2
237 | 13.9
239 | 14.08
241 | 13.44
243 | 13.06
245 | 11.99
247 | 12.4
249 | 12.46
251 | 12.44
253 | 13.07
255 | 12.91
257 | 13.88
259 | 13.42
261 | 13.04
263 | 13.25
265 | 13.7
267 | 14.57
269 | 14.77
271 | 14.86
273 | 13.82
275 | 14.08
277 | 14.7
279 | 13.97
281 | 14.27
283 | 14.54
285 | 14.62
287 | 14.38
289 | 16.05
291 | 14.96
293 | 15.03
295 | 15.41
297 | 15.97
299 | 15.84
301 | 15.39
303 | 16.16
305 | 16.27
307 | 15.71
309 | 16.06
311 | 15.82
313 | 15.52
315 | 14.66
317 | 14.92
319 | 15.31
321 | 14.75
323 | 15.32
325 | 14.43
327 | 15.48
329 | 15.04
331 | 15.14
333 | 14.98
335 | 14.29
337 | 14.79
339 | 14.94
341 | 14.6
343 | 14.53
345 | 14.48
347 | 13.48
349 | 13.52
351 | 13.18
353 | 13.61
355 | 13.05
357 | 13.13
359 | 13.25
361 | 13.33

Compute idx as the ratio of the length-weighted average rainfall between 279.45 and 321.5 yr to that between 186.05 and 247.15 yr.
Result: 1.3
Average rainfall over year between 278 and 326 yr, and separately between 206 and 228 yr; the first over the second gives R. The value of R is 1.31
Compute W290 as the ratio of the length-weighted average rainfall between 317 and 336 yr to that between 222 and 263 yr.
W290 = 1.1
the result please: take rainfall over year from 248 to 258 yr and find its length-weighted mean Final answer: 13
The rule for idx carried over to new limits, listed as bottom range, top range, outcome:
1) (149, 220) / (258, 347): 1.28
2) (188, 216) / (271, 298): 1.30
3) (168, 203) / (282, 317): 1.32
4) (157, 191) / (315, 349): 1.25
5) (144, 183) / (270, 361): 1.24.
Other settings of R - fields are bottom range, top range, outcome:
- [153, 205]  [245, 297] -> 1.19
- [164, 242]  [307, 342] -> 1.26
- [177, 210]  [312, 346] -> 1.30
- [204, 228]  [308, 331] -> 1.32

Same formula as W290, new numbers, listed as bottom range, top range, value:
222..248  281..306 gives 1.17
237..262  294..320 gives 1.20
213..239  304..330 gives 1.22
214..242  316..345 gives 1.17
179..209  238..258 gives 1.14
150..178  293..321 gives 1.29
